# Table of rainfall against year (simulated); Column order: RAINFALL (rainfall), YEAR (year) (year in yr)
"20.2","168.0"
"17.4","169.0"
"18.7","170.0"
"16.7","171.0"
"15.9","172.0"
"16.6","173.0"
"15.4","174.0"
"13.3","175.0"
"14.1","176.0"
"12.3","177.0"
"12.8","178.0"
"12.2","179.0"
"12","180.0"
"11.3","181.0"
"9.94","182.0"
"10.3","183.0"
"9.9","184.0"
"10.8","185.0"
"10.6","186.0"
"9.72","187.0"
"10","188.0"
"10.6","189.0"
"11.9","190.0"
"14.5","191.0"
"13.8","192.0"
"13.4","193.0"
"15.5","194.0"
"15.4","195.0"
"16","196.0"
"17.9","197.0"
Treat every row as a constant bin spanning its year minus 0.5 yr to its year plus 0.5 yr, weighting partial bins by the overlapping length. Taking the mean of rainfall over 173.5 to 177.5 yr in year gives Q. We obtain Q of 13.8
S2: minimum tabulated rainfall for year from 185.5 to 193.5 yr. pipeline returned 9.72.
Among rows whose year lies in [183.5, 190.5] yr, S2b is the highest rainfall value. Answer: 11.9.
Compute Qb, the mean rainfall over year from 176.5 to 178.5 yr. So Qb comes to 12.6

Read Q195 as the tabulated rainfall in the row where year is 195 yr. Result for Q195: 15.4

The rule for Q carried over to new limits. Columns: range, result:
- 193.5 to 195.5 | 15.4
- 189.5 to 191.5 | 13.2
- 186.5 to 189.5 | 10.1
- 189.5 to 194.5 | 13.8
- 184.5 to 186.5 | 10.7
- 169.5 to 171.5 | 17.7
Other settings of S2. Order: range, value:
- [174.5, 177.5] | 12.3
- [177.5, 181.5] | 11.3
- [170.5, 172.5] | 15.9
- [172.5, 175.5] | 13.3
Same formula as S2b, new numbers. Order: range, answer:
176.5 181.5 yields 12.8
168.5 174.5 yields 18.7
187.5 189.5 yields 10.6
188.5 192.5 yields 14.5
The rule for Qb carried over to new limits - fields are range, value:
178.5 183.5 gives 11.1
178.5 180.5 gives 12.1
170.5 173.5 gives 16.4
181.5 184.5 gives 10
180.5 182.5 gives 10.6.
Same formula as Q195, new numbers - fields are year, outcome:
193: 13.4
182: 9.94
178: 12.8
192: 13.8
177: 12.3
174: 15.4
